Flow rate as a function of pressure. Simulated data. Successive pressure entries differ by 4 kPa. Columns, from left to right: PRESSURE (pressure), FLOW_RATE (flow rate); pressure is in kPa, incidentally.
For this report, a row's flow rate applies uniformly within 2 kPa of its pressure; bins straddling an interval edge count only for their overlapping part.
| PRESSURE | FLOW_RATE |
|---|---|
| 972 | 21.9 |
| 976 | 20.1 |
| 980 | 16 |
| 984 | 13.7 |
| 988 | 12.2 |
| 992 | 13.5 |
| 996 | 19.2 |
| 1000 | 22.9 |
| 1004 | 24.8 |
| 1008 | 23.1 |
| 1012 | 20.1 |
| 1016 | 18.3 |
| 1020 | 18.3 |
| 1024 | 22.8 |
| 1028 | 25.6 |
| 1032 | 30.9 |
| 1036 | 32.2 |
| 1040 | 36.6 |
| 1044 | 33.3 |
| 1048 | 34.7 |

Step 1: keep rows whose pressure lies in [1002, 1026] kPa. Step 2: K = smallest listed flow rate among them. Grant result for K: 18.3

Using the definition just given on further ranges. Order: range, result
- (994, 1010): 19.2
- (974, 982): 16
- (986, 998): 12.2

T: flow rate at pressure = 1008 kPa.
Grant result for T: 23.1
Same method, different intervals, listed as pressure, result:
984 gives 13.7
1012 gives 20.1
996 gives 19.2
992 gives 13.5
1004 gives 24.8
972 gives 21.9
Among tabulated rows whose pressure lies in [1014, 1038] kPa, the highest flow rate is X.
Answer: 32.2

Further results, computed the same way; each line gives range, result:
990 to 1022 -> 24.8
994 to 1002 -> 22.9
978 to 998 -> 19.2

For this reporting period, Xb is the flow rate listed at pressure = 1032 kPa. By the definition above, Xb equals 30.9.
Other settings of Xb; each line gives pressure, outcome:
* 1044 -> 33.3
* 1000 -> 22.9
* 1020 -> 18.3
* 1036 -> 32.2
